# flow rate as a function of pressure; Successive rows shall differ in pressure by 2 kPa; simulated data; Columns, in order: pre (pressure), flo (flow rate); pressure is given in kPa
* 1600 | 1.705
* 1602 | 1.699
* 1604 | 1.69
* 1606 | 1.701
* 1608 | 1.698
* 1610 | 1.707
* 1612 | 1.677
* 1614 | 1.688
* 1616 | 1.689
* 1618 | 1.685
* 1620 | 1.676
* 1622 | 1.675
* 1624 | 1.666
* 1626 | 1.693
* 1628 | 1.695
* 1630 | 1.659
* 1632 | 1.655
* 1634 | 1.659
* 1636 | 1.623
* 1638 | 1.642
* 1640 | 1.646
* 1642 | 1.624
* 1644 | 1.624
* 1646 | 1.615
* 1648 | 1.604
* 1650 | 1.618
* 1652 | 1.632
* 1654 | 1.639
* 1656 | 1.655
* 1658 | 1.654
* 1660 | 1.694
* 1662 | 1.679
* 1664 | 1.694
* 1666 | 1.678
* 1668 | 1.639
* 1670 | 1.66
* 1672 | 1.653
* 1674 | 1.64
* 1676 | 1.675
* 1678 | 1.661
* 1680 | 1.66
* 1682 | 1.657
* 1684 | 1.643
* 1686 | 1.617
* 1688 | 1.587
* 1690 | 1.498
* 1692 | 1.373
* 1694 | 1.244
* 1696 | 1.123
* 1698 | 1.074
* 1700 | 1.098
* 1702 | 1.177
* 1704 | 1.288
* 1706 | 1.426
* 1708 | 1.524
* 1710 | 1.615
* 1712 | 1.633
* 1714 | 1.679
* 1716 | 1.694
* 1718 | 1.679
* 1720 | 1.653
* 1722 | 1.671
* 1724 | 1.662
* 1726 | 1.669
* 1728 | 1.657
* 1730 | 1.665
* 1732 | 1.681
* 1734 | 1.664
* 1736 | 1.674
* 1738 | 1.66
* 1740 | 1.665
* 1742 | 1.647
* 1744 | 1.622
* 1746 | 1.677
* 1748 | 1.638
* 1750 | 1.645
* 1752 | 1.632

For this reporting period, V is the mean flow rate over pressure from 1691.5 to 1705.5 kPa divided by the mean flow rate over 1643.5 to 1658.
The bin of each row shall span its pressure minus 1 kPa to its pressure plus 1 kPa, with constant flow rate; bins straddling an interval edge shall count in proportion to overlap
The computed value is 0.7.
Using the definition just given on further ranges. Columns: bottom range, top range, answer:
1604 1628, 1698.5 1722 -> 0.89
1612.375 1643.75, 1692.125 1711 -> 0.77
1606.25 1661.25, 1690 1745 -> 0.92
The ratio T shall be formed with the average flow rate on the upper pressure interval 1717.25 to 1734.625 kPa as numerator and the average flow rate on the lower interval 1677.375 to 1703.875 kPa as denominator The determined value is 1.2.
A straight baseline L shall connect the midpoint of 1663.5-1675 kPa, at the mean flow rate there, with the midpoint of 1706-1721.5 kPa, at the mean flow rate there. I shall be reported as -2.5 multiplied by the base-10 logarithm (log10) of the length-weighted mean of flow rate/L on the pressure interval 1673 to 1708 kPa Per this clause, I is 0.14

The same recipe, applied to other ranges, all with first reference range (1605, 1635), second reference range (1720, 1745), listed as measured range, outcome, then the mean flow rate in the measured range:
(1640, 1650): 0.038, 1.62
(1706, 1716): 0.042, 1.6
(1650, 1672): 0.009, 1.66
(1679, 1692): 0.052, 1.59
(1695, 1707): 0.359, 1.2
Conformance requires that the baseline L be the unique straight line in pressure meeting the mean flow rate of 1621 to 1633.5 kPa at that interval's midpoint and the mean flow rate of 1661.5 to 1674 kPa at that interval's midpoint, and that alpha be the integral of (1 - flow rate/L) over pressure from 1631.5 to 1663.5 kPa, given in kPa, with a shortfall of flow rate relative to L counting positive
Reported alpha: 0.5 kPa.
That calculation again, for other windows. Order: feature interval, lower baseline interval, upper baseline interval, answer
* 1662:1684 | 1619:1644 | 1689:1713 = -2.91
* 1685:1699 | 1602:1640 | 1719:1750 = 2.58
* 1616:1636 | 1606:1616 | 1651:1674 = 0.14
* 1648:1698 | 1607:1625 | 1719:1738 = 2.71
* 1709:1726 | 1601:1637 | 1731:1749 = 0.01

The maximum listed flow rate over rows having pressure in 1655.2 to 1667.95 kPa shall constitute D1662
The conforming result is 1.694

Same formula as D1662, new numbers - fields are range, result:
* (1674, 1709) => 1.675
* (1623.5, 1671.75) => 1.695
